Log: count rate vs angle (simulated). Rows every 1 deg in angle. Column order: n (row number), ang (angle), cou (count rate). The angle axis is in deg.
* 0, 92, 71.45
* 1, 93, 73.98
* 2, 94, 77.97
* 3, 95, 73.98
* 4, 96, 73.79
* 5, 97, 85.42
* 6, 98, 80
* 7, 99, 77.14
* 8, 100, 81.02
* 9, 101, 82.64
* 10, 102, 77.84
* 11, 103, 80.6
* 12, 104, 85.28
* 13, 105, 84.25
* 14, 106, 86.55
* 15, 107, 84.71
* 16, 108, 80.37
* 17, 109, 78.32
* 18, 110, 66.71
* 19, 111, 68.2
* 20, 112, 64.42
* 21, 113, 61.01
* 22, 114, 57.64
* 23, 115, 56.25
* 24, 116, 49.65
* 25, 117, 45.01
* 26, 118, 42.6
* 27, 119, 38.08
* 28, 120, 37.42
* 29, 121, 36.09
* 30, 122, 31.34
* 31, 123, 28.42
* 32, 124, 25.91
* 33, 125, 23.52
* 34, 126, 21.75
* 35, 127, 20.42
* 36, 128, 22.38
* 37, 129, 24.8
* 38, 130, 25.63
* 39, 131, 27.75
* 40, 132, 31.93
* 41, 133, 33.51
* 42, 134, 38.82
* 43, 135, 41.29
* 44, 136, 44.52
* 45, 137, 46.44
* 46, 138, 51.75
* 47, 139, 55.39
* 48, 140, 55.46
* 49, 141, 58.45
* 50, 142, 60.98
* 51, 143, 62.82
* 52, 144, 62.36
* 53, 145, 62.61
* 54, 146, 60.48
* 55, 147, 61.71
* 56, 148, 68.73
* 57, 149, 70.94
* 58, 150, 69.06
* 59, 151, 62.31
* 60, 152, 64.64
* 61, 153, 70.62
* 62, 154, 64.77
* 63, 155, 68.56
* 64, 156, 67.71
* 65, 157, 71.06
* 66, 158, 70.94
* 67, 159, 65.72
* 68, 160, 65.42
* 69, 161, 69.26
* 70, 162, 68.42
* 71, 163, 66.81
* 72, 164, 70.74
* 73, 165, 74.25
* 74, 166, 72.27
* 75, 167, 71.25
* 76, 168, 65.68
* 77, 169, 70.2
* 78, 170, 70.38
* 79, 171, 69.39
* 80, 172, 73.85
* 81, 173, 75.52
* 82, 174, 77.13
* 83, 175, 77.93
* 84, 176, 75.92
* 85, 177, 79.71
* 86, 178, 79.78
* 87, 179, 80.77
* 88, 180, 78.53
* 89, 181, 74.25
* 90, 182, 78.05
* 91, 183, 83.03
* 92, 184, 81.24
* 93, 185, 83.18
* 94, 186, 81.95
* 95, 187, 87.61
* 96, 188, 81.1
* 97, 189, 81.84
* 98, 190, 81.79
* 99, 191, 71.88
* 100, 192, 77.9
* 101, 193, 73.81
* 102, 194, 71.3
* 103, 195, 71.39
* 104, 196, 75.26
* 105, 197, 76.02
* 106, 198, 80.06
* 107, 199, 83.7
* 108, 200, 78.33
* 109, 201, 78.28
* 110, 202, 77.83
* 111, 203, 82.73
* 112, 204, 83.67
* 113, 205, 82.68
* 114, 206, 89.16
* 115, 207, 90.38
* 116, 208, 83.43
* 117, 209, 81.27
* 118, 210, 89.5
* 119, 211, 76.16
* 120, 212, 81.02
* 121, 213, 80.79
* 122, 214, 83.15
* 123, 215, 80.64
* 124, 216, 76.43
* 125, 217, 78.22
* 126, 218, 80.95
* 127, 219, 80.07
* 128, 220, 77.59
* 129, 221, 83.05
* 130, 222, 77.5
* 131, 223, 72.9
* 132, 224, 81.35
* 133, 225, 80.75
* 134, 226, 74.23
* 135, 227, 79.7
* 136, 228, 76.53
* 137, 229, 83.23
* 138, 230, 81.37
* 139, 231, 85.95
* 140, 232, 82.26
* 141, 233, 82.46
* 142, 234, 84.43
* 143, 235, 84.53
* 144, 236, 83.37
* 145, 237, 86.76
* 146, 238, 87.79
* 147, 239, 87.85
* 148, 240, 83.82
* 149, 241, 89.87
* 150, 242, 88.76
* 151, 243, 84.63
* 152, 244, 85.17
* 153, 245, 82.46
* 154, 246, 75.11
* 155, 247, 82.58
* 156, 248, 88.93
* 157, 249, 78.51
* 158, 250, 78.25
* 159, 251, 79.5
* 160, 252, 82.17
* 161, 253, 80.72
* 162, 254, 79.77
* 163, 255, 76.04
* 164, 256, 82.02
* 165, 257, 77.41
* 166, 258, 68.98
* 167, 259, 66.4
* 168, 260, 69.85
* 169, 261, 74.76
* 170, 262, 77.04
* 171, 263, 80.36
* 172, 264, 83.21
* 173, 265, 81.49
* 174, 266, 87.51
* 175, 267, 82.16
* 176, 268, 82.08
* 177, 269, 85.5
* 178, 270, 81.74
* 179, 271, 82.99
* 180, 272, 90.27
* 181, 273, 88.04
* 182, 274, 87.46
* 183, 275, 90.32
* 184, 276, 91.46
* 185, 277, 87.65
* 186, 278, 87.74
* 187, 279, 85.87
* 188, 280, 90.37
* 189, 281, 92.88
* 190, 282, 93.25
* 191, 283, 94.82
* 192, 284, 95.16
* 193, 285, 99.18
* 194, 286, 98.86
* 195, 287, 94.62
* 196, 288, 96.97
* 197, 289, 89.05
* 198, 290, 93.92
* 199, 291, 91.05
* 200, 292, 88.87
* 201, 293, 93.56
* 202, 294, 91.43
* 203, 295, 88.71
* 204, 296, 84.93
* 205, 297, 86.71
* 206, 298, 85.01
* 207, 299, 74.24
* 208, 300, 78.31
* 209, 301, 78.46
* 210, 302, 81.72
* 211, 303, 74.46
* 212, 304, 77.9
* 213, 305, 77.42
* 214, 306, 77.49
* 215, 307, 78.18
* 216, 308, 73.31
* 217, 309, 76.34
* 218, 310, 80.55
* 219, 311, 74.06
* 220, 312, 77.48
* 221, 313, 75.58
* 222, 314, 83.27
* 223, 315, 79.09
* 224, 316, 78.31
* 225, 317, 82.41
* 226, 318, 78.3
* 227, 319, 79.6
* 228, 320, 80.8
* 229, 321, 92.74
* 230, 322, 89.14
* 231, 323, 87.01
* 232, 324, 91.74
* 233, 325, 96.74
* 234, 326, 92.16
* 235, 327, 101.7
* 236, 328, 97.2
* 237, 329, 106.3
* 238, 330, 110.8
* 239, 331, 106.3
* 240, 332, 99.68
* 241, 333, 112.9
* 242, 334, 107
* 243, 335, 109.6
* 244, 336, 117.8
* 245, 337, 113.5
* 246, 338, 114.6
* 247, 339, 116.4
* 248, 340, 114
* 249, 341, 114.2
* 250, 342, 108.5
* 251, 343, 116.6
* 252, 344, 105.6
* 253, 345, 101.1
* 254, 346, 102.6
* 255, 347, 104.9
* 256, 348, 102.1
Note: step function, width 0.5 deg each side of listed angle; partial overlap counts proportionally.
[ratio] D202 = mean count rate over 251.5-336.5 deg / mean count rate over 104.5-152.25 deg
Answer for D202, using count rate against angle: 1.70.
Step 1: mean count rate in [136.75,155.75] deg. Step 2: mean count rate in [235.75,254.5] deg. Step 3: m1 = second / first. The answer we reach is 1.34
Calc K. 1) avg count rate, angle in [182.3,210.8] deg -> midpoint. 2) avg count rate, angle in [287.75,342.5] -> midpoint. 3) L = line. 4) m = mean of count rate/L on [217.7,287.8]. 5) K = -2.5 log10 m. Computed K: 0.03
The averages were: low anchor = 80.7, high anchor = 91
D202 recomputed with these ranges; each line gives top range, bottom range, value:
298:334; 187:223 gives 1.08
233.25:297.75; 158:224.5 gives 1.10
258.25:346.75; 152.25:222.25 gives 1.17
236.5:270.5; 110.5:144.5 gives 1.90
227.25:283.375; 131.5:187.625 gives 1.24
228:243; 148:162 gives 1.25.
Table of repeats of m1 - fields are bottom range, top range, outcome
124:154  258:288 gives 1.79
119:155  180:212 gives 1.72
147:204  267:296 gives 1.22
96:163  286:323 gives 1.44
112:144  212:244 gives 1.99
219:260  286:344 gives 1.13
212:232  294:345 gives 1.15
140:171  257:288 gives 1.28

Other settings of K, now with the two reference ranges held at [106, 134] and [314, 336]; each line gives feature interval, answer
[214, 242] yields -0.16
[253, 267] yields 0.02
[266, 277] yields -0.06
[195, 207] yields -0.25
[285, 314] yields 0.05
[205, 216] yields -0.24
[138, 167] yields -0.24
